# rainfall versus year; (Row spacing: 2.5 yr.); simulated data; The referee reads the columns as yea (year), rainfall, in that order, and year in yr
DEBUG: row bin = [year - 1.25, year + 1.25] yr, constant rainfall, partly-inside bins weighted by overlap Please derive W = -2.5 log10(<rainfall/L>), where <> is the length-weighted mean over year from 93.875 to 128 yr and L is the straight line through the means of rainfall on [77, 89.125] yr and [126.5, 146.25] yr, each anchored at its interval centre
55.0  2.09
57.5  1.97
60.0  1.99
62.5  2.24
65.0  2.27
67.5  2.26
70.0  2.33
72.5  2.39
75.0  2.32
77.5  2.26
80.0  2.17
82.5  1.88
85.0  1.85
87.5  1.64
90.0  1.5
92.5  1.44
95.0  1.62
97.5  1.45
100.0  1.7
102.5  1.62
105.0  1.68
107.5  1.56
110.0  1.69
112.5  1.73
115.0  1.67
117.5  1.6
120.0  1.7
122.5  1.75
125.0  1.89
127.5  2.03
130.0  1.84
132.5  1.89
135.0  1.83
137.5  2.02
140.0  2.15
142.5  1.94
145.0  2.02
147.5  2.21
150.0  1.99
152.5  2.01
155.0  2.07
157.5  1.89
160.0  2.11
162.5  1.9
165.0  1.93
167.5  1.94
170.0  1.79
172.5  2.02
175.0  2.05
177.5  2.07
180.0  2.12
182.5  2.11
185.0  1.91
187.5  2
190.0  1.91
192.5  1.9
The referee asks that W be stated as 0.157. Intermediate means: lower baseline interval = 1.93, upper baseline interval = 1.96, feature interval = 1.68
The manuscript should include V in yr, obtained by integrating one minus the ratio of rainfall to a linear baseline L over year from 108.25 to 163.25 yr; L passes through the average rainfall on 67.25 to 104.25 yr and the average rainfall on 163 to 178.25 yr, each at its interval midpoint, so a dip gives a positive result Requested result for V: 0.7 yr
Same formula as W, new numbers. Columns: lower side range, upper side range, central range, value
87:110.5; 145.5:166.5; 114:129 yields -0.012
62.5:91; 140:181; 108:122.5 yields 0.219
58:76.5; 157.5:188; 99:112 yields 0.287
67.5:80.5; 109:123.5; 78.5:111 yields 0.187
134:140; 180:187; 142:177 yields 0.004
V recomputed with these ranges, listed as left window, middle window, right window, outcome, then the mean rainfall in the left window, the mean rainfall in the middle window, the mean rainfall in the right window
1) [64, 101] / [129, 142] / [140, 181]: 0.2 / 1.94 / 1.95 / 2.01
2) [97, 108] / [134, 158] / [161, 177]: -2.4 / 1.62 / 2.02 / 1.95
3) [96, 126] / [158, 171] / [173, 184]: 0.4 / 1.67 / 1.93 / 2.08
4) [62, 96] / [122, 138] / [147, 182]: 0.9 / 2.01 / 1.89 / 2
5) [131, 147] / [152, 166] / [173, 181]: 0.3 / 1.98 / 1.98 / 2.07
